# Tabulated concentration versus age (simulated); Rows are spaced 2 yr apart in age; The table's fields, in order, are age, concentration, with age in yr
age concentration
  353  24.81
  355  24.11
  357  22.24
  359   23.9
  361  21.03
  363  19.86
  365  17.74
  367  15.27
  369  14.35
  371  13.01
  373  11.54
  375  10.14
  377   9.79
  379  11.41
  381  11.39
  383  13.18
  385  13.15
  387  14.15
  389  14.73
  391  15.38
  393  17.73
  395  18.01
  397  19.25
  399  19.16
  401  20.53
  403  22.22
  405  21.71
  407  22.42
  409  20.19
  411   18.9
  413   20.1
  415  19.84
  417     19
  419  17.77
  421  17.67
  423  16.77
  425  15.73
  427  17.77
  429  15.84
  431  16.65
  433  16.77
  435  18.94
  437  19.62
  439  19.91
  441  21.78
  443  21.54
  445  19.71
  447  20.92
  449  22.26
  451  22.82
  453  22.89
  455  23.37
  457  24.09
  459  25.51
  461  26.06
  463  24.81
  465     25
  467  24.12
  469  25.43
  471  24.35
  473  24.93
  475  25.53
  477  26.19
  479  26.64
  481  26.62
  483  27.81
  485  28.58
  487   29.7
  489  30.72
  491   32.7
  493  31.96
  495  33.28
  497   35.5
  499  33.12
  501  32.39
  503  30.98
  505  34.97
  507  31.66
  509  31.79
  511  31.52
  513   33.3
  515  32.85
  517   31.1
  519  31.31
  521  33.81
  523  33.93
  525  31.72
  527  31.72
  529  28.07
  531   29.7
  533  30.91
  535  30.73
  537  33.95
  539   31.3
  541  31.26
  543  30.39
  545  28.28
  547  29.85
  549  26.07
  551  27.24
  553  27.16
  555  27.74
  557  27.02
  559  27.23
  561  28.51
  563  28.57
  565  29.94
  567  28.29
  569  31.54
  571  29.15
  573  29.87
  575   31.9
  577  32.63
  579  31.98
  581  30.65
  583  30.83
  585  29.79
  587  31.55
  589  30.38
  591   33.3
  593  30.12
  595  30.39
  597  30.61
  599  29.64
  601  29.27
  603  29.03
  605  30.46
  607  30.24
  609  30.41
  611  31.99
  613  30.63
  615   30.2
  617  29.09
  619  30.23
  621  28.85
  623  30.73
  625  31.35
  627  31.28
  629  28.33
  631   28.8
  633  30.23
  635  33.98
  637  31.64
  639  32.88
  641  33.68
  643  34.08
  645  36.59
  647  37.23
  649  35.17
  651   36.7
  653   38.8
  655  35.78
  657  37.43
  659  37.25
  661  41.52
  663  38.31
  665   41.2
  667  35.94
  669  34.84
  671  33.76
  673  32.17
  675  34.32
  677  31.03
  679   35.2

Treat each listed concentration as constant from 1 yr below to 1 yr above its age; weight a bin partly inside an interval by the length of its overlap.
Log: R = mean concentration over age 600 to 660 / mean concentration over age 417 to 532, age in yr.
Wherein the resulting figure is 1.2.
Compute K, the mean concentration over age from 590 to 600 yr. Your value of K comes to 30.8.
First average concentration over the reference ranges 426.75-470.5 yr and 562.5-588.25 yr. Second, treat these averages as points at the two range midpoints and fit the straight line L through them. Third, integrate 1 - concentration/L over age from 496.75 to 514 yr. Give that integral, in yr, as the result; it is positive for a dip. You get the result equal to -4.7 yr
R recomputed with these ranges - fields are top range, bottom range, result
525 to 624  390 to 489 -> 1.38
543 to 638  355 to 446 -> 1.70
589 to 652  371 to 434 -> 1.89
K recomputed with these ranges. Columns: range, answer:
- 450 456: 23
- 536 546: 31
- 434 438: 19.3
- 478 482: 26.6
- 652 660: 37.3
